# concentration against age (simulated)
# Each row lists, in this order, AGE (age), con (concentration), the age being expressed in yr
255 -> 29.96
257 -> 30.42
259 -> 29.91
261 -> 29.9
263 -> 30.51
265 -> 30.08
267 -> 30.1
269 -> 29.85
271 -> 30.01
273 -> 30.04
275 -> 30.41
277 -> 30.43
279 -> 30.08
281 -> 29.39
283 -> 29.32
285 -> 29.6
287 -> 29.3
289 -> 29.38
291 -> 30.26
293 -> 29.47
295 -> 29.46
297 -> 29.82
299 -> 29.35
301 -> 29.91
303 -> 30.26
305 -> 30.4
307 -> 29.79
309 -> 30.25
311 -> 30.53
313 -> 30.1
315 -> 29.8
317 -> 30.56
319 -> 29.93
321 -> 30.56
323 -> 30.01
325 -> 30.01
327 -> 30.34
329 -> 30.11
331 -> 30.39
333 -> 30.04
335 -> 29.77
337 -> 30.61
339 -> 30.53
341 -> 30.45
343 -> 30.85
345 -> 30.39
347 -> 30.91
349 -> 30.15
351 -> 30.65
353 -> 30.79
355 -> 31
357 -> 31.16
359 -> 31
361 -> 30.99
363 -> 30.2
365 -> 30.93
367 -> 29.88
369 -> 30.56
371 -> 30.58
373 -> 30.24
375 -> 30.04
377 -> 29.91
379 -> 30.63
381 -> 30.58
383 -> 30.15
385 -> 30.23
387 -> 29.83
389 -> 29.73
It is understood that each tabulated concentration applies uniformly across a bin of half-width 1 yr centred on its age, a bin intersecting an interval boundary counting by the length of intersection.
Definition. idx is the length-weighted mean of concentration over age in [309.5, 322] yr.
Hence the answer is 30.2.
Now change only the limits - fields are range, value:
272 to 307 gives 29.8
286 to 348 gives 30.1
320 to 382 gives 30.5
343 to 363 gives 30.8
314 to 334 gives 30.2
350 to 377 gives 30.6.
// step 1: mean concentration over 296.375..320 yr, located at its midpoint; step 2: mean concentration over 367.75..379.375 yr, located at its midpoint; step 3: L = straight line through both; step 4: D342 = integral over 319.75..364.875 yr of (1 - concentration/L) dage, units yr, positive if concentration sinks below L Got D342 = -0.5 yr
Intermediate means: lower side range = 30.1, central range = 30.5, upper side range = 30.3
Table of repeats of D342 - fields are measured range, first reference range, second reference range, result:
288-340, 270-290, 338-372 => 0.21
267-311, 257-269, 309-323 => 0.44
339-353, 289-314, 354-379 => -0.10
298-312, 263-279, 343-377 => 0.11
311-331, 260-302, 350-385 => -0.02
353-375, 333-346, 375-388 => -0.25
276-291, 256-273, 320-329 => 0.22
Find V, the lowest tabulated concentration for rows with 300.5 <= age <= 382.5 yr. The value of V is 29.77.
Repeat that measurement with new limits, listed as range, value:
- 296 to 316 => 29.35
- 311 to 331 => 29.8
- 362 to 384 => 29.88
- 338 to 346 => 30.39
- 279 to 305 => 29.3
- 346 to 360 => 30.15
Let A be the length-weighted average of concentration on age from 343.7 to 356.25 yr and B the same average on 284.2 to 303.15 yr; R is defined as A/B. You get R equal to 1.03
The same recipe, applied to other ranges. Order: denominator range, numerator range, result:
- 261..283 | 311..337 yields 1.00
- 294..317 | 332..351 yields 1.01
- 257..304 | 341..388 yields 1.02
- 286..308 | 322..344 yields 1.02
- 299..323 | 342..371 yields 1.02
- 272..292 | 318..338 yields 1.01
